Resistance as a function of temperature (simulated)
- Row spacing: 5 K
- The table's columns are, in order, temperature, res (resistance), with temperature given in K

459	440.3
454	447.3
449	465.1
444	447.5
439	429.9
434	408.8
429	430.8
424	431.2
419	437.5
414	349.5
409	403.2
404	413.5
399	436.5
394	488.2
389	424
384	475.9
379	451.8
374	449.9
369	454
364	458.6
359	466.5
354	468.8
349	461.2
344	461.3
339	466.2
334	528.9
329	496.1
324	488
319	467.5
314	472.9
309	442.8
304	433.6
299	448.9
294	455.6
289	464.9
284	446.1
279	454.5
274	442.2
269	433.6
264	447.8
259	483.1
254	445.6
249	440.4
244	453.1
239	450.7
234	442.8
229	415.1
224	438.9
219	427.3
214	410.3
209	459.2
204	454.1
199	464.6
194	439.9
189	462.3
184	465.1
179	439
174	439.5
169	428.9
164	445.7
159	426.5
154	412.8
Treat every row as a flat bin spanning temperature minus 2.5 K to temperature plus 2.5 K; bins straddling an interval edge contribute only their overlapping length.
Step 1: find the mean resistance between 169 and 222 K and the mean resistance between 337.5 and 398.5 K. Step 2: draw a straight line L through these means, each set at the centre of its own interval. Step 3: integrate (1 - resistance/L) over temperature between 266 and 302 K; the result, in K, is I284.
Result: 0.3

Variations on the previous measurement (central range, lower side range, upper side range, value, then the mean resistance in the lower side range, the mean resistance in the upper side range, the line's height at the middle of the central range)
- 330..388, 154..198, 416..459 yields -3.83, 442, 436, 438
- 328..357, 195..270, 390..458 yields -2.87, 445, 430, 436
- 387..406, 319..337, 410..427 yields -0.57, 498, 407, 429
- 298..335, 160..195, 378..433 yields -2.98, 445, 430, 436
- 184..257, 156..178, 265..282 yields -0.80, 435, 444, 439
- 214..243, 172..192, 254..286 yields 1.12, 451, 451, 451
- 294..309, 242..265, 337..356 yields 0.51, 454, 464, 459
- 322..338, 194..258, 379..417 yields -2.46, 443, 429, 434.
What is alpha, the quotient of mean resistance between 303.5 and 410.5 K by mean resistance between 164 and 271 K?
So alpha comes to 1.0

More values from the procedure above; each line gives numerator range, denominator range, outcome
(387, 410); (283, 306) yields 0.97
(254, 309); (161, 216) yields 1.01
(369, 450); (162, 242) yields 0.98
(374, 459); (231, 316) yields 0.97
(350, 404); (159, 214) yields 1.02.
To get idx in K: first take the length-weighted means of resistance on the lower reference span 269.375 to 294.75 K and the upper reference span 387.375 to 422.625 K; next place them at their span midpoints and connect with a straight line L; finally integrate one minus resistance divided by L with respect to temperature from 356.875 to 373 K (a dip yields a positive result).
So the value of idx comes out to -1.0 K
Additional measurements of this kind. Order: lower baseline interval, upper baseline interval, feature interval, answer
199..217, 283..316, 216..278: 0.6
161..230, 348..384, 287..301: -0.1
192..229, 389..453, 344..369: -1.8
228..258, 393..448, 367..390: -1.3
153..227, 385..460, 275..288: -0.4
